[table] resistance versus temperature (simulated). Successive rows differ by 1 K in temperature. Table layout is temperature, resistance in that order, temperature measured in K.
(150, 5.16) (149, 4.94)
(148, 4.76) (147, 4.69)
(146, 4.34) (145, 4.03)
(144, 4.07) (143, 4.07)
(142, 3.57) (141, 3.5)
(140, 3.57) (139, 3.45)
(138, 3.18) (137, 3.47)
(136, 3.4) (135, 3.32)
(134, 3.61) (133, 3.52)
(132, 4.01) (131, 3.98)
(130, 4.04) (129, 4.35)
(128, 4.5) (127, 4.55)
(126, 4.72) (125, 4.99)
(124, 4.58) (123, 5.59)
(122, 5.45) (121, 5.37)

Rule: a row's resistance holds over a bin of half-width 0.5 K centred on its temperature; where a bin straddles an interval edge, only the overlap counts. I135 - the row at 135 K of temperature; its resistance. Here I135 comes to 3.32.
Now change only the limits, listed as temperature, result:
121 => 5.37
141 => 3.5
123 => 5.59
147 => 4.69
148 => 4.76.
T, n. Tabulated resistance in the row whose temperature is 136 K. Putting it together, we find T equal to 3.4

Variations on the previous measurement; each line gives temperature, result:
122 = 5.45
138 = 3.18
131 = 3.98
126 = 4.72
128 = 4.5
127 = 4.55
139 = 3.45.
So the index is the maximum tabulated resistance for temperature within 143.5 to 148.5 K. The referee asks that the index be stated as 4.76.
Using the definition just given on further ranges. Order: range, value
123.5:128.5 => 4.99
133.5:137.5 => 3.61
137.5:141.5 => 3.57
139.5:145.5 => 4.07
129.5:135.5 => 4.04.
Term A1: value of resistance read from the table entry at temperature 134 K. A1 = 3.61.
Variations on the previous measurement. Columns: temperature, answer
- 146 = 4.34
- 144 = 4.07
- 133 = 3.52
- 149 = 4.94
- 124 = 4.58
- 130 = 4.04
